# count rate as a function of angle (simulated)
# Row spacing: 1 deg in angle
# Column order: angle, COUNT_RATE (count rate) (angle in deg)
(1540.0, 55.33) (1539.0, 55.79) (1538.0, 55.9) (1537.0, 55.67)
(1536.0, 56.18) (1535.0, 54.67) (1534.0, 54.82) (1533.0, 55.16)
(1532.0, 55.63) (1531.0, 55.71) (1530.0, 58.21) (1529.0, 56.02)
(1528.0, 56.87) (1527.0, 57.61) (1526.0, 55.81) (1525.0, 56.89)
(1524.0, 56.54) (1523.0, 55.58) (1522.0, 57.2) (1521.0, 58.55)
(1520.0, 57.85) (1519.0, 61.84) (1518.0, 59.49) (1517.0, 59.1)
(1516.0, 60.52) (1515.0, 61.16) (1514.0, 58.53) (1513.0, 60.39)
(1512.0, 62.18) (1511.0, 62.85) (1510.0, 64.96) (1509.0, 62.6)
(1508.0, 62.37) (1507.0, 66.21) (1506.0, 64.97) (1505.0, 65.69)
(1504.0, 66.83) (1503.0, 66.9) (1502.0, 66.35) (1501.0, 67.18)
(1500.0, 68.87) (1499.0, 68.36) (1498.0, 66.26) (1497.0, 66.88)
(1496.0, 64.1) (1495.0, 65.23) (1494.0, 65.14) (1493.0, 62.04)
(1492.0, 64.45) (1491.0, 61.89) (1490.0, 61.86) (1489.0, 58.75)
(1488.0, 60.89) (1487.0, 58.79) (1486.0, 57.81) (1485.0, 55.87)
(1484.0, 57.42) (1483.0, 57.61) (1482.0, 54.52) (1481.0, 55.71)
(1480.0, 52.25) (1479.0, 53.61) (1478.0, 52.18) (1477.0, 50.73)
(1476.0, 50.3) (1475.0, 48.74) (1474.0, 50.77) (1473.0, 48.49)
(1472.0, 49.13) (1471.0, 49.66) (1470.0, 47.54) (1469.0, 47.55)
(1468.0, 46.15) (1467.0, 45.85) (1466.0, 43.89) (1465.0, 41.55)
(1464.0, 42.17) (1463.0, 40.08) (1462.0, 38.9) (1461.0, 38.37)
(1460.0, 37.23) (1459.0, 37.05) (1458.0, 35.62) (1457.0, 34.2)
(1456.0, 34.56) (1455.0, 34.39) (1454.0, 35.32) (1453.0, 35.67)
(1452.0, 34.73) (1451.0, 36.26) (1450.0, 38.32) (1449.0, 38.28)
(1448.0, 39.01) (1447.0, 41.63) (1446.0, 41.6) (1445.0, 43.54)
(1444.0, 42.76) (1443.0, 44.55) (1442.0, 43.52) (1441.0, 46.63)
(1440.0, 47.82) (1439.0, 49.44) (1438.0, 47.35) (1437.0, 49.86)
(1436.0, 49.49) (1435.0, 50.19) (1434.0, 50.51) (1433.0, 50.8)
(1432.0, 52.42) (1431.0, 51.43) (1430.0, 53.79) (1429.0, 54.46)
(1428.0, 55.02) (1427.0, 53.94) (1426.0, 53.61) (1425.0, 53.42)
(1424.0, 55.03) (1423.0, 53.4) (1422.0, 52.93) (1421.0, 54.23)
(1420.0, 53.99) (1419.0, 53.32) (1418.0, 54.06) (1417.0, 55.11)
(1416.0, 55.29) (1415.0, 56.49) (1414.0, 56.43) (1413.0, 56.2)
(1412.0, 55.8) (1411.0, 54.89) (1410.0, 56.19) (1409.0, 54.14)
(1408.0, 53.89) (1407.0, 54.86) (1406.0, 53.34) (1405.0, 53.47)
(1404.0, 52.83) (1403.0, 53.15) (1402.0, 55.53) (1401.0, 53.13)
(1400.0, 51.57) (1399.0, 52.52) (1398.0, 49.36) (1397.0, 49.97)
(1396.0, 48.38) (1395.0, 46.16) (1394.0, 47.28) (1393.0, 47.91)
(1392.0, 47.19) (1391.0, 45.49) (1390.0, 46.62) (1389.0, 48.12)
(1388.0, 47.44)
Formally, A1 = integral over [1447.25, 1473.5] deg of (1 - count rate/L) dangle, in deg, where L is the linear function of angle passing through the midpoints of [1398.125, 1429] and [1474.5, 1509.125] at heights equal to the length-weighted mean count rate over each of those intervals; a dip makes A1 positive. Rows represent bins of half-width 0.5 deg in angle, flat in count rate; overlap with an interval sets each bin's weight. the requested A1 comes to 8.0 deg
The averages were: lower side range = 54.2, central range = 40.4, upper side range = 60.8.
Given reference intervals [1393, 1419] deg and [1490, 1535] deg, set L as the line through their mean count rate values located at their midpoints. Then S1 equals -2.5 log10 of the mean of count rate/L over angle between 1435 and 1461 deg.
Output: 0.347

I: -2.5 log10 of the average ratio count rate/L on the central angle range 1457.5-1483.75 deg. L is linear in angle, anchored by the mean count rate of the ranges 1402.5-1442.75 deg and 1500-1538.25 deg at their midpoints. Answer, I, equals 0.20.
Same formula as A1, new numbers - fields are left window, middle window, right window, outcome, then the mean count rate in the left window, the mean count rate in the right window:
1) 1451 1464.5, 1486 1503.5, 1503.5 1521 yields -3.3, 36.8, 62.1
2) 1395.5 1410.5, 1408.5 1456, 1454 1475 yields -0.8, 52.8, 42.2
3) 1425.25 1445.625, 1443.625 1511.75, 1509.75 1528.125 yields 3.5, 49.6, 59.1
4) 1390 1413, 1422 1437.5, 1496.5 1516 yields 0.7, 51.7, 64.6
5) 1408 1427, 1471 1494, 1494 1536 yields 1.3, 54.7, 61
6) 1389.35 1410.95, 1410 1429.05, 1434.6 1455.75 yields -3.0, 51.2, 42.3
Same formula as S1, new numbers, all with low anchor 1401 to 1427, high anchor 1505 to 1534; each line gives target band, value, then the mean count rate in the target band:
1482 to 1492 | -0.022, 59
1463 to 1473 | 0.237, 45.8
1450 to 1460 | 0.500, 35.6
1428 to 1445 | 0.133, 49.1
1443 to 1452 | 0.362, 40.1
